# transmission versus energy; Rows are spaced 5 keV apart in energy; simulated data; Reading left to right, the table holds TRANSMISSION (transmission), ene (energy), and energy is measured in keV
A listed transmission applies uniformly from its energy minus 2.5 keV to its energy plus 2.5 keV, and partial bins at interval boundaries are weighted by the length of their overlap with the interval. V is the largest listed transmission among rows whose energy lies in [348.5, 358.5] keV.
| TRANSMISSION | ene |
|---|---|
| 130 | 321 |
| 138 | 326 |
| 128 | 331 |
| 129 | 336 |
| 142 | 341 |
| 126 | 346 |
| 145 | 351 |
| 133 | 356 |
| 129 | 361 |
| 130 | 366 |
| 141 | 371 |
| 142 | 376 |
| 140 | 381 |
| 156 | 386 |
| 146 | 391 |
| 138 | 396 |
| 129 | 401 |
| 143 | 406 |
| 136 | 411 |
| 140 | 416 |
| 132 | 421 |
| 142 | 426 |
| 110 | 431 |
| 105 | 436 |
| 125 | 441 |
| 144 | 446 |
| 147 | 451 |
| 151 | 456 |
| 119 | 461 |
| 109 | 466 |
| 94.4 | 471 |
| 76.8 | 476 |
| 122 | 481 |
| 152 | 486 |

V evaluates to 145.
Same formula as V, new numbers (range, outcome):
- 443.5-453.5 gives 147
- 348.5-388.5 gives 156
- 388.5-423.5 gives 146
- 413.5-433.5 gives 142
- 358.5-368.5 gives 130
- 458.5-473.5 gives 119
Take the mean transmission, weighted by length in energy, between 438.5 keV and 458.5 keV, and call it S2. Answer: 142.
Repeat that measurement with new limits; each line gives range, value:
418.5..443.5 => 123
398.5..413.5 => 136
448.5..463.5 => 139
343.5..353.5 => 136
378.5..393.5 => 147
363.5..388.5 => 142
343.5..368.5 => 133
